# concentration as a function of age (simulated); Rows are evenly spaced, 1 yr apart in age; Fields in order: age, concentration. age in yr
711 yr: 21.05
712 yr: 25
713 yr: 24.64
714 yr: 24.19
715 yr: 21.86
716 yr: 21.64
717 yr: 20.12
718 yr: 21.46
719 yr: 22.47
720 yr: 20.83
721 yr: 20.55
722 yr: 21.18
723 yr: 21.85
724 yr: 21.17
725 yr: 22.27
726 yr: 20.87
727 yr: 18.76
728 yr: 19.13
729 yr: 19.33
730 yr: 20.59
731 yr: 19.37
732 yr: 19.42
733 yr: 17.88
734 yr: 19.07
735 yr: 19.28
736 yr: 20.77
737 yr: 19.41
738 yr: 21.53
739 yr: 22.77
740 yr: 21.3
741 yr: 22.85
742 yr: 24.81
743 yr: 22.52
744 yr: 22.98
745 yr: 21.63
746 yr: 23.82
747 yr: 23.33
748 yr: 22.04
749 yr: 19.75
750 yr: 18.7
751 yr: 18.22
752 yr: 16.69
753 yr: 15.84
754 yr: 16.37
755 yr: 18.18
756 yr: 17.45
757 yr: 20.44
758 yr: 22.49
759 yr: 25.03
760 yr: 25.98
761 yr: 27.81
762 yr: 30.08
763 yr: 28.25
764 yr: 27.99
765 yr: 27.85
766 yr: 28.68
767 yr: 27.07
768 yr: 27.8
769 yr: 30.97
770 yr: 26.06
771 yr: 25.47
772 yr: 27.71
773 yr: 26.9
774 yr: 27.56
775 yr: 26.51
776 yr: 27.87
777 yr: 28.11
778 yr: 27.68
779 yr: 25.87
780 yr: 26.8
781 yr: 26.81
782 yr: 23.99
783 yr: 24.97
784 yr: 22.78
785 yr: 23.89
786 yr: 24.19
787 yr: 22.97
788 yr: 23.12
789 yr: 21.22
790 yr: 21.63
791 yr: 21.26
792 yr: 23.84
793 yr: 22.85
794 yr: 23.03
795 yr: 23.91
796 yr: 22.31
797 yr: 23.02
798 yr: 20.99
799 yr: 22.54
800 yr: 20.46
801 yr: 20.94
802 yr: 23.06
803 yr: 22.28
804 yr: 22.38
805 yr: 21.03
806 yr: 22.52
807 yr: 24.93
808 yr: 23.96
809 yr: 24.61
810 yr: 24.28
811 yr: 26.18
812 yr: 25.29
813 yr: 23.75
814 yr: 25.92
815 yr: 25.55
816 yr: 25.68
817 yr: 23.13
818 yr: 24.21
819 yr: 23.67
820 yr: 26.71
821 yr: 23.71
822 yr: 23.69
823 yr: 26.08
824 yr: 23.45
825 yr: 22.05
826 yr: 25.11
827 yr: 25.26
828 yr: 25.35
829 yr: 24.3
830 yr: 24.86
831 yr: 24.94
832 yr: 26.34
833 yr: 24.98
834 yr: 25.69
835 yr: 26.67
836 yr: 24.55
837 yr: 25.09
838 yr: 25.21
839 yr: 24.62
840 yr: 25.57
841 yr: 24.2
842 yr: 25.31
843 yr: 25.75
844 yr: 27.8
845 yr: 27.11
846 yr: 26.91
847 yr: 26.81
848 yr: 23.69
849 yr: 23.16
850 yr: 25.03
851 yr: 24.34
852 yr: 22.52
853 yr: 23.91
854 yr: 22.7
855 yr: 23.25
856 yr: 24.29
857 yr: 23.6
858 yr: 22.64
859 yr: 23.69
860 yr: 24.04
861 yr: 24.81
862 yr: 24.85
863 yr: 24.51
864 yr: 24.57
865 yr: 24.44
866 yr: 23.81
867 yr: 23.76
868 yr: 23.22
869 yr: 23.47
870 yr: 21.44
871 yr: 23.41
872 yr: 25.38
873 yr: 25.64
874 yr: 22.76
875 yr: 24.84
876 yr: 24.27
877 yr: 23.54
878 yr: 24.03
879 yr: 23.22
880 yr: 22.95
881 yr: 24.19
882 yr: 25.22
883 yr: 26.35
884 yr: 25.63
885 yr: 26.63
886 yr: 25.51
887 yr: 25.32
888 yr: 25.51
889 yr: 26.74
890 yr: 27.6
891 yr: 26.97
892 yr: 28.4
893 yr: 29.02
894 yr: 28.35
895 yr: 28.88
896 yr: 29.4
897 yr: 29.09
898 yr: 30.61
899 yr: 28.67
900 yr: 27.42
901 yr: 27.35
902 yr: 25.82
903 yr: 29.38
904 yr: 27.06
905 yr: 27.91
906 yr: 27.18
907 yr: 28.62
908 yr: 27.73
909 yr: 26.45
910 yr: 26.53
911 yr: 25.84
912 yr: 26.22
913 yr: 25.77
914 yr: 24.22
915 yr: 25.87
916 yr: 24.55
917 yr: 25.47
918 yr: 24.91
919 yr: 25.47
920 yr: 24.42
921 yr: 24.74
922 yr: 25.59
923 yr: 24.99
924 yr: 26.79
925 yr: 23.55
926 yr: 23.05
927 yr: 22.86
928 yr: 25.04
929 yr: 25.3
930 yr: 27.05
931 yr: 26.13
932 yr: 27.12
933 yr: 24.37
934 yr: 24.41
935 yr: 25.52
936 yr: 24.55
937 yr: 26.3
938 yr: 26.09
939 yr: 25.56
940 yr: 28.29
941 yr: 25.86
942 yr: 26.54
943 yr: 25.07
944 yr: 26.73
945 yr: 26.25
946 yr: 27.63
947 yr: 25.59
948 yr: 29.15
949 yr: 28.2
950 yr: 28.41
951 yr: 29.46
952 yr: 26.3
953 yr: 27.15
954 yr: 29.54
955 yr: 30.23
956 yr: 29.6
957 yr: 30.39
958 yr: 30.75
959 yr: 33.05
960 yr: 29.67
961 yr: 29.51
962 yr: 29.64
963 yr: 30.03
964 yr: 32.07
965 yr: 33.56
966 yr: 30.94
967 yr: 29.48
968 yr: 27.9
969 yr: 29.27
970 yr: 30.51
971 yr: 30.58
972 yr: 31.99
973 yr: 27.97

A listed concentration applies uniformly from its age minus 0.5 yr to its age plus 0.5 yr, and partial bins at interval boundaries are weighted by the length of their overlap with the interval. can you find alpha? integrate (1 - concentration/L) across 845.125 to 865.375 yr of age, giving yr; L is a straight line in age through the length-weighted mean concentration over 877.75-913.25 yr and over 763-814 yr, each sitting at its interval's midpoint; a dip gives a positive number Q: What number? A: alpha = 1.42 yr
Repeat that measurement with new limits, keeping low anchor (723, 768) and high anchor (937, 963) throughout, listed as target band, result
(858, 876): 1.1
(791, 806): 0.8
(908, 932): 1.7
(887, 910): -1.1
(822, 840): -0.3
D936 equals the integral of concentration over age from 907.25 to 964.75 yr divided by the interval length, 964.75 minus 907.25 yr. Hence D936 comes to 26.8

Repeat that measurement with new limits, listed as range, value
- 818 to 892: 24.7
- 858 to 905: 25.7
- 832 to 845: 25.6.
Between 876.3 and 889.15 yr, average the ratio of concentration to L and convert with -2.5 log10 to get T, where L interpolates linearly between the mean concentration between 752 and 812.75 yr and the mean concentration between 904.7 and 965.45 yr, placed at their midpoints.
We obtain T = 0.046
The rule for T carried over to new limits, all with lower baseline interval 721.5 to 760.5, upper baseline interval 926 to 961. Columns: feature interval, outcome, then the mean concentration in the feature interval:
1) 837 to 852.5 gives -0.05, 25.2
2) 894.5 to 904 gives -0.11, 28.4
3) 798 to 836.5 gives -0.05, 24.2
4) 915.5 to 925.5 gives 0.06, 25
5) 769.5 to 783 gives -0.22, 26.7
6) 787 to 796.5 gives -0.02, 22.6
